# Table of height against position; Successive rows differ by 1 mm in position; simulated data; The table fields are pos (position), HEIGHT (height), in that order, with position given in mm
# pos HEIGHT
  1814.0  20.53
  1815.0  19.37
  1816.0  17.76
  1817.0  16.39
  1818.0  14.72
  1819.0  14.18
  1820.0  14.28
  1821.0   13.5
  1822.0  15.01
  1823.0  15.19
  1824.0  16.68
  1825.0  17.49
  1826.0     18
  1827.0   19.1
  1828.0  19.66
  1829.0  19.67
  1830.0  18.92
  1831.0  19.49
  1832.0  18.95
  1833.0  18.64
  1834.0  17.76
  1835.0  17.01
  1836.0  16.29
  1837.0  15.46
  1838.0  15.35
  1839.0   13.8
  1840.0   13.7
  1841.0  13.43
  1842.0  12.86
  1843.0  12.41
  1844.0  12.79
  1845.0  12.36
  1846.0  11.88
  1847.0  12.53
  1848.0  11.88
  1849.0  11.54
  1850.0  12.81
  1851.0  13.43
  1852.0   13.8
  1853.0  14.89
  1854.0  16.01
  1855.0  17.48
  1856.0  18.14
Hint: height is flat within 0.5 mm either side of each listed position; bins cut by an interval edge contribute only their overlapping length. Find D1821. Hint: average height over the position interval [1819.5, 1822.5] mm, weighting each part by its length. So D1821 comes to 14.3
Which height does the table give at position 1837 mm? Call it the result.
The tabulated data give 15.46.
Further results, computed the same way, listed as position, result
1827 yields 19.1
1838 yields 15.35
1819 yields 14.18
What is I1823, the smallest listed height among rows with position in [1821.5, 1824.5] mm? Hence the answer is 15.01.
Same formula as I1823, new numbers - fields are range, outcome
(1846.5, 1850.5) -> 11.54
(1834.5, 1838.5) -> 15.35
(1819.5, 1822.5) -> 13.5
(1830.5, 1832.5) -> 18.95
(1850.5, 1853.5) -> 13.43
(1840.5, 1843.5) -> 12.41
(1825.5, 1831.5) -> 18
